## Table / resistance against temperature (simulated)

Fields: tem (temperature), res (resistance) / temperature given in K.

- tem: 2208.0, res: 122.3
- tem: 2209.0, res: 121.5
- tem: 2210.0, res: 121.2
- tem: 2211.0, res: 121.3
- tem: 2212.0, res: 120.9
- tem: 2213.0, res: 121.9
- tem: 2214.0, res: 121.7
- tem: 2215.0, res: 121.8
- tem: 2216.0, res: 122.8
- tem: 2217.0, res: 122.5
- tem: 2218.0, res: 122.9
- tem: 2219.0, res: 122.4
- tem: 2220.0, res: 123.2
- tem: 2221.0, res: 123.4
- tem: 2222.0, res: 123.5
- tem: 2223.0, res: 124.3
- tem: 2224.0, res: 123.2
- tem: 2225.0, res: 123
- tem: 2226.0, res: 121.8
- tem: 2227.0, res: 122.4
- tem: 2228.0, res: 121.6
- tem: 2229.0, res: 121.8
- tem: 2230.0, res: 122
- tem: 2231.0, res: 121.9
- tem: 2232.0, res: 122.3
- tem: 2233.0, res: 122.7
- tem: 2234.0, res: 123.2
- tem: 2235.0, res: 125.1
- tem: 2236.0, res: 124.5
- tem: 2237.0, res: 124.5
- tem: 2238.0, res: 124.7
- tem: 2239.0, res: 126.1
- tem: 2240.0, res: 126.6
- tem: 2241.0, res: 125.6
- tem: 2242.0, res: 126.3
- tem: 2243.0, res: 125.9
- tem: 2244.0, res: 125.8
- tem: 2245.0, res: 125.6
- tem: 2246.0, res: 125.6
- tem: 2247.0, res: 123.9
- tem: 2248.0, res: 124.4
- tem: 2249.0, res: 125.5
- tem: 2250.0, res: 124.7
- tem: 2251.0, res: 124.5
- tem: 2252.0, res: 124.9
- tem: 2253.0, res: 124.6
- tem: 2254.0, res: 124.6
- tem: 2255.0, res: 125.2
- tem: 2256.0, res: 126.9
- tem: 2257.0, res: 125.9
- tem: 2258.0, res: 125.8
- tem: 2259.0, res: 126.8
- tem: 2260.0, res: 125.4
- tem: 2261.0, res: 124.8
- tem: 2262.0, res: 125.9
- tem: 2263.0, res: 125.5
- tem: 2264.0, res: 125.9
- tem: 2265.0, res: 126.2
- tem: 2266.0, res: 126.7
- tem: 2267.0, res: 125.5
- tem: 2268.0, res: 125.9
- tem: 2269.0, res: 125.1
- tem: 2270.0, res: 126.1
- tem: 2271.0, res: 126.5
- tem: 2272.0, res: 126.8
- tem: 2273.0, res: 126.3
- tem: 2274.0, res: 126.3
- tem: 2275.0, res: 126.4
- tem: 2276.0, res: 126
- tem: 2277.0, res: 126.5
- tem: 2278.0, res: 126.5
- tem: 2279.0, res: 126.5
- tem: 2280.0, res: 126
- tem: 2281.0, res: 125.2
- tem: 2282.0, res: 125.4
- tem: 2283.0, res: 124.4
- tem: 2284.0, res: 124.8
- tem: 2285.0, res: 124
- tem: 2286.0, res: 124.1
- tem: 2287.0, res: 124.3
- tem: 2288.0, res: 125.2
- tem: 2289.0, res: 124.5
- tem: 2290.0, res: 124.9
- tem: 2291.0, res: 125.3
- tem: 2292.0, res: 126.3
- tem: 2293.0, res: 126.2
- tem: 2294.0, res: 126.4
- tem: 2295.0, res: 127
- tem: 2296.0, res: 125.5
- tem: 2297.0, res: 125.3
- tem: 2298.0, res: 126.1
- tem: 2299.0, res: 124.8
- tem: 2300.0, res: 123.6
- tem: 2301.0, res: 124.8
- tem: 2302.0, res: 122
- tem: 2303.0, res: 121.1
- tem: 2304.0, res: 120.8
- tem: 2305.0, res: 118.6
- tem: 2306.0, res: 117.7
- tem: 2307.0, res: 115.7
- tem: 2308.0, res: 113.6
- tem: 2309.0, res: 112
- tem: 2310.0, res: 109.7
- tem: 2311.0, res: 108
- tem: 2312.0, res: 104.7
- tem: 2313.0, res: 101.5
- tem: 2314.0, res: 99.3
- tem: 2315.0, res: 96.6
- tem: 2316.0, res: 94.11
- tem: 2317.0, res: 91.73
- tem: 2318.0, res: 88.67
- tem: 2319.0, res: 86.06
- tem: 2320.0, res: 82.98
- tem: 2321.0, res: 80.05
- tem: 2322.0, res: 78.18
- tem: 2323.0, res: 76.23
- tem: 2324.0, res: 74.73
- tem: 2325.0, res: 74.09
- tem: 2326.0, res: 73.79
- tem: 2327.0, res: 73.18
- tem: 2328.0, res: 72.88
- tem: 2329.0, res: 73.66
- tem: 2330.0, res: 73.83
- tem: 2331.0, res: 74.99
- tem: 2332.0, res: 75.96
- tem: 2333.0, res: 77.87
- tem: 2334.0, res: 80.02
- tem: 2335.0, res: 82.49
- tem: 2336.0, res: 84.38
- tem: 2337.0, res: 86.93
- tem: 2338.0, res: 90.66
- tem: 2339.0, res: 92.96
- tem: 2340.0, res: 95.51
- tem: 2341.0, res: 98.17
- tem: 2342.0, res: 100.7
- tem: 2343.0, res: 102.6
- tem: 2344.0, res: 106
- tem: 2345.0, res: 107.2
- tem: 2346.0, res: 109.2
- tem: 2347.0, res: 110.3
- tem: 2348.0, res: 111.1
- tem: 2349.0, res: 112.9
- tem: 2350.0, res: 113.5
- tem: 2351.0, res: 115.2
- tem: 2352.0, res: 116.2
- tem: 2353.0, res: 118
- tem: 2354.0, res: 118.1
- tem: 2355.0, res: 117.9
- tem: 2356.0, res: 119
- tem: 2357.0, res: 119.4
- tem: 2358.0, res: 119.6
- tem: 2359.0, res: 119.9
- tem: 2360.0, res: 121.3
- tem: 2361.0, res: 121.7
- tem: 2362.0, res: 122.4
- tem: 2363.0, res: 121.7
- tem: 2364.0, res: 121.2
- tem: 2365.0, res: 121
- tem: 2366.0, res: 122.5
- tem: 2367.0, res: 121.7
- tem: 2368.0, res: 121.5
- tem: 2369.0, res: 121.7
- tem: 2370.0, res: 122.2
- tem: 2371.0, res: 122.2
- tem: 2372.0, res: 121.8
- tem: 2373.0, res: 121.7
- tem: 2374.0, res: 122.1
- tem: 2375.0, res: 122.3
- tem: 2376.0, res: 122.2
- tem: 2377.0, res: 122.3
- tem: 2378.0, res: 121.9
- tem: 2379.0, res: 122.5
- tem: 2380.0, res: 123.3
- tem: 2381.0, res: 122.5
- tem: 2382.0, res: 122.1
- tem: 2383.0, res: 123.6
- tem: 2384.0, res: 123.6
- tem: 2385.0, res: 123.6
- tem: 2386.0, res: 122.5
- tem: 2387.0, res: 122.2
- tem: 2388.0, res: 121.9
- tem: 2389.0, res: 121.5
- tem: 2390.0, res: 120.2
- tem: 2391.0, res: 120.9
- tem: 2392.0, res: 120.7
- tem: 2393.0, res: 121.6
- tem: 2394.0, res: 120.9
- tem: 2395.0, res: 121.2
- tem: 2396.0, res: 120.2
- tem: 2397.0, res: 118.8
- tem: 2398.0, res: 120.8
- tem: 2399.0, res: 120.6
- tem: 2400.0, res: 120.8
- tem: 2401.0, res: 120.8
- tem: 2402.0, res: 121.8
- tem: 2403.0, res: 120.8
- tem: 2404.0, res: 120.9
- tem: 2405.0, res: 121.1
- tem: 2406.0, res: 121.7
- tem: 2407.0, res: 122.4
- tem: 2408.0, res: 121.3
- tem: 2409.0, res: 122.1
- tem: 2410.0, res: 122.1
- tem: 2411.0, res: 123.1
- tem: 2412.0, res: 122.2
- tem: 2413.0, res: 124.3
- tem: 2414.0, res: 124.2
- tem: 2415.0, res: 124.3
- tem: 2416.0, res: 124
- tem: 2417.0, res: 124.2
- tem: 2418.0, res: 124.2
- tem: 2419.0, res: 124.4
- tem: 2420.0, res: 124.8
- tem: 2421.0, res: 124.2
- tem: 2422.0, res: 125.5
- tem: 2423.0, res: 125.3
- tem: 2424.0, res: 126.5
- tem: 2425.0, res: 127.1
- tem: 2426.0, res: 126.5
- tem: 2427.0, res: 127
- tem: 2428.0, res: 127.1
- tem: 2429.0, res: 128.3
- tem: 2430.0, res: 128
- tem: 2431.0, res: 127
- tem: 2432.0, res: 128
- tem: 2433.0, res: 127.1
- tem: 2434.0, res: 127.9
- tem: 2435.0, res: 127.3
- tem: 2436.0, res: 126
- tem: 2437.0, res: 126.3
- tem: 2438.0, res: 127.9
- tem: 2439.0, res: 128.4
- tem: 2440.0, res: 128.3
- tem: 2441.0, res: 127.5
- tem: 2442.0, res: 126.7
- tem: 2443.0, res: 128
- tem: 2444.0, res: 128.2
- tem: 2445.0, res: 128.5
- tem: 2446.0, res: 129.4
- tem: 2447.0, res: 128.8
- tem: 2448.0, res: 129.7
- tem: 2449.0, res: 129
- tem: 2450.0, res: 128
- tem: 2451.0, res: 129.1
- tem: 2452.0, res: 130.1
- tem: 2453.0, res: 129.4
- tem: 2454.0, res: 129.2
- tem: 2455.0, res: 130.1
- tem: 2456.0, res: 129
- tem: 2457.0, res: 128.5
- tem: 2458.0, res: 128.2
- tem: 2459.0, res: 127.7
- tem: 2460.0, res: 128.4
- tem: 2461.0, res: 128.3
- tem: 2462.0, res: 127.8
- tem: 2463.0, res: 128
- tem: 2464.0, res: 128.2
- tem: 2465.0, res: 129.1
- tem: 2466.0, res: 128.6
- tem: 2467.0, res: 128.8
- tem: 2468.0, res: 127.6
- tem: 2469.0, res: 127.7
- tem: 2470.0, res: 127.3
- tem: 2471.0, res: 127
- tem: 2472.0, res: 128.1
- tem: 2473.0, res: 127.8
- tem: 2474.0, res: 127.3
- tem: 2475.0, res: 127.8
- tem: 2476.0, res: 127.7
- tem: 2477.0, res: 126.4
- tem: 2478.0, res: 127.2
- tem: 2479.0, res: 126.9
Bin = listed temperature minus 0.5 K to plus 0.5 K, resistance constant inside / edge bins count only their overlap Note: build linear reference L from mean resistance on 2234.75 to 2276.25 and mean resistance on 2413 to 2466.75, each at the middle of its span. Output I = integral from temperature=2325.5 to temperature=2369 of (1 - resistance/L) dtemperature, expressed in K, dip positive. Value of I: 7.9 K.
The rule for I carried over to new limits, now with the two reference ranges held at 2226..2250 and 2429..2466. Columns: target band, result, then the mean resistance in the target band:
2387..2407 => 1.0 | 121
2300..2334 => 8.5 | 94.4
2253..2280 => -0.3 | 126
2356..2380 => 1.0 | 122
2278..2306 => 0.2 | 124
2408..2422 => 0.4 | 124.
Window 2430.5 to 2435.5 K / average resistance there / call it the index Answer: 127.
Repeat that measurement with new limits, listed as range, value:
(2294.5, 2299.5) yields 126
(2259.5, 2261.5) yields 125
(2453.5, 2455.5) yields 130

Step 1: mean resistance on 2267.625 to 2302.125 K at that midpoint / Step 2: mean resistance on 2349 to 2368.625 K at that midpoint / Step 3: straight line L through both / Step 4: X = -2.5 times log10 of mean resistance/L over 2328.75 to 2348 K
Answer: 0.304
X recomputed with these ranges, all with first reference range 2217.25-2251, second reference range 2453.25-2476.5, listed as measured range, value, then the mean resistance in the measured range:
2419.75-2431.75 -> 0.01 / 127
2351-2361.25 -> 0.07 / 119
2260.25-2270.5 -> -0.01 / 126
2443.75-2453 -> -0.01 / 129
